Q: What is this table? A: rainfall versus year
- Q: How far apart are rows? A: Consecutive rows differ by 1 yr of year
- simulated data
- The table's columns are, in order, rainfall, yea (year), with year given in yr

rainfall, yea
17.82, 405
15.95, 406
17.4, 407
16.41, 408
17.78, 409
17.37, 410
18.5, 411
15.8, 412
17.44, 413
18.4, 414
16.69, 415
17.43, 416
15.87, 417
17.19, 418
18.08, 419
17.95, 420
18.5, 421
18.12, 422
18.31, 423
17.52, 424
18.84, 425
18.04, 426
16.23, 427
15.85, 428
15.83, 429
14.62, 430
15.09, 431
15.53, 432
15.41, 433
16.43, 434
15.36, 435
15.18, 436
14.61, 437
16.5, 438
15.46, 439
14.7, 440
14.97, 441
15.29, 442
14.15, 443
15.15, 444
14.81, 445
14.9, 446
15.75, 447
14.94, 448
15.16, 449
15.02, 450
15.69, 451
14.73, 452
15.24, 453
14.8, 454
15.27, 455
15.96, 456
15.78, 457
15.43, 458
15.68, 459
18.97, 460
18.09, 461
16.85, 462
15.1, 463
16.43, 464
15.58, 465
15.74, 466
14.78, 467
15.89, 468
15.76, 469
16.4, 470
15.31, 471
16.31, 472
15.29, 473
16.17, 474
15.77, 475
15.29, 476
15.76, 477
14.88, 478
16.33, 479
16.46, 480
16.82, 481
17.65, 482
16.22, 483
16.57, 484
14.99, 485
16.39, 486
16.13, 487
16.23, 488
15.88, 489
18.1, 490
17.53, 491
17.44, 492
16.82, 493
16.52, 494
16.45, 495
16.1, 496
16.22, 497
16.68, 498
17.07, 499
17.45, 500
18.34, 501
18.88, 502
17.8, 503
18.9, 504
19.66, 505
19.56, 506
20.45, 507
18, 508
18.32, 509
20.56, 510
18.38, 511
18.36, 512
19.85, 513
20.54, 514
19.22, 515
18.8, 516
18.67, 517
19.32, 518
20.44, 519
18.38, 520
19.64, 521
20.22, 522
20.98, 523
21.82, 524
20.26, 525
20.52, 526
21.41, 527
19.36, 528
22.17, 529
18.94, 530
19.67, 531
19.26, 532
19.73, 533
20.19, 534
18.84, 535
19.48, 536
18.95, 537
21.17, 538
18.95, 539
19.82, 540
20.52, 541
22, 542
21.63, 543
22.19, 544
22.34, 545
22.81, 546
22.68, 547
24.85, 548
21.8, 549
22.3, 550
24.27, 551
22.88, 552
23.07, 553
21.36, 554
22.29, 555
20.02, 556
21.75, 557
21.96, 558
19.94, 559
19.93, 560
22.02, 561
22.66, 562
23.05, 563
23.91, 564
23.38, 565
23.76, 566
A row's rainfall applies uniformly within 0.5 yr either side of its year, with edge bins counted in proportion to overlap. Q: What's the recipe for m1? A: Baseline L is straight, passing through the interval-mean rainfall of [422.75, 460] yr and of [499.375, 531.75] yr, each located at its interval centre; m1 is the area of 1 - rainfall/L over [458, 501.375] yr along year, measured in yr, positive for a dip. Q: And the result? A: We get 3.1 yr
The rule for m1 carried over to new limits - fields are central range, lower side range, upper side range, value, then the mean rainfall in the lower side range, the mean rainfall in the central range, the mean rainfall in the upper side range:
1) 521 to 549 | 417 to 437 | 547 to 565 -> 0.80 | 16.7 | 20.8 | 22.3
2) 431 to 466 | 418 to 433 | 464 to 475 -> 1.67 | 17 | 15.6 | 15.8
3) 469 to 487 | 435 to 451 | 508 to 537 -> 1.17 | 15.1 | 16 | 19.7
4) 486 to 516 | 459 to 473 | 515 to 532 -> 0.90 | 16.2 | 18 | 20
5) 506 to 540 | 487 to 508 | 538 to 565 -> -0.16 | 17.6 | 19.7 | 22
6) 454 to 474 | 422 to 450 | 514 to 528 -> 1.32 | 15.8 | 16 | 20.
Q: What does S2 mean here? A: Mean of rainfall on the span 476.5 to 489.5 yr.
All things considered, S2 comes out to 16.2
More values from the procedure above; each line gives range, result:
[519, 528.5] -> 20.3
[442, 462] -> 15.6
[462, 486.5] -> 15.9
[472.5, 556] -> 19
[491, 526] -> 18.7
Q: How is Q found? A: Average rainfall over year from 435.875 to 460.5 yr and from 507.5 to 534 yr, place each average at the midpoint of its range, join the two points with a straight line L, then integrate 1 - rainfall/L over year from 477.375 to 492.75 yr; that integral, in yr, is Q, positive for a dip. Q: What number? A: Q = 0.9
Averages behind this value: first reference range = 15.4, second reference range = 19.7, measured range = 16.5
